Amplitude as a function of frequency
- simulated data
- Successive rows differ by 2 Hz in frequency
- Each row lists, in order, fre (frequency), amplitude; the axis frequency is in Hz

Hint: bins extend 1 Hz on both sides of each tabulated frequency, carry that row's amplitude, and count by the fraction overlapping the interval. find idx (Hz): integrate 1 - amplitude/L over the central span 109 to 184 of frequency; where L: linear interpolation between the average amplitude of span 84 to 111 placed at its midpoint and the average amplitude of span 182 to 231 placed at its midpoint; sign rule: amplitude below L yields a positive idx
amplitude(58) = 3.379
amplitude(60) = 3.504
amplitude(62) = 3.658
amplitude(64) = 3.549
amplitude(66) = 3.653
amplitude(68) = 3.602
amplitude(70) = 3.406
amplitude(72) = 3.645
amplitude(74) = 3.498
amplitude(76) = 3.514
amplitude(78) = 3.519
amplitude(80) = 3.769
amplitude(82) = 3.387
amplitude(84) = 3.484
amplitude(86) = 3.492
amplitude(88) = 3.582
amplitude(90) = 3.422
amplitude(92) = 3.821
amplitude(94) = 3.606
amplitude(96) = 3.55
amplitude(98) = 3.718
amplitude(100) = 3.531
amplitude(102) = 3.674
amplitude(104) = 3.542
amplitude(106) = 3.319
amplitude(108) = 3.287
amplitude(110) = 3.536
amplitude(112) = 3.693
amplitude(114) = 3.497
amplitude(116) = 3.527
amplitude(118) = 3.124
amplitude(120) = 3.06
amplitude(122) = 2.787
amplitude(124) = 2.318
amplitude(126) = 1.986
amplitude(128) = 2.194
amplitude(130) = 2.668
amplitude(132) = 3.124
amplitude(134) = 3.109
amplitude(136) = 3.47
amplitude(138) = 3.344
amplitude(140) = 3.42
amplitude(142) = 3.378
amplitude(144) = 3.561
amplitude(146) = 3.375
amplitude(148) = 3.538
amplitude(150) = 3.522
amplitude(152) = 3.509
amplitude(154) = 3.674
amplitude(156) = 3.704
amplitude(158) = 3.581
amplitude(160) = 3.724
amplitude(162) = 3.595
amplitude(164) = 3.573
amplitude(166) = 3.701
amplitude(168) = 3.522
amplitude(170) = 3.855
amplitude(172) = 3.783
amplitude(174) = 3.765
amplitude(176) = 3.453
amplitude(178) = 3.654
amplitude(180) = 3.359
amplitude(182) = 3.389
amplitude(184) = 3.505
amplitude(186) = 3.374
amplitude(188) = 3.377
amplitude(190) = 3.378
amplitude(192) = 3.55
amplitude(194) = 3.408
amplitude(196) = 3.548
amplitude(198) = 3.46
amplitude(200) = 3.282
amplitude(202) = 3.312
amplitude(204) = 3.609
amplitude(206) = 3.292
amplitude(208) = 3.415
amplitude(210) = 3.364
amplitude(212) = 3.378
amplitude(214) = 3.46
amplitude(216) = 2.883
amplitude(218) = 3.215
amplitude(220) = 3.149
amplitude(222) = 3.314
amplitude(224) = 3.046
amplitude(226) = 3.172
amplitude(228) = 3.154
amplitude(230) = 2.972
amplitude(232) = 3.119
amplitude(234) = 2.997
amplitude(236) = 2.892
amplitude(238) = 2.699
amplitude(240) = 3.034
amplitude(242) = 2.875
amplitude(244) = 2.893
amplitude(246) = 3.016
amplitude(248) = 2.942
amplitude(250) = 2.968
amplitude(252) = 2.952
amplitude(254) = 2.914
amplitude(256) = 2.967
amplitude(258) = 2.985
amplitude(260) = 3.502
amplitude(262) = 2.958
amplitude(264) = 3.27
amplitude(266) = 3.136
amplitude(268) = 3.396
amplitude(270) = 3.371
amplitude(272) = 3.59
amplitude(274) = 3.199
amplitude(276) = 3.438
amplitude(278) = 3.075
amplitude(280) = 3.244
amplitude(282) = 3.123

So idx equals 1.8 Hz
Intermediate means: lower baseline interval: 3.54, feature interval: 3.36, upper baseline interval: 3.32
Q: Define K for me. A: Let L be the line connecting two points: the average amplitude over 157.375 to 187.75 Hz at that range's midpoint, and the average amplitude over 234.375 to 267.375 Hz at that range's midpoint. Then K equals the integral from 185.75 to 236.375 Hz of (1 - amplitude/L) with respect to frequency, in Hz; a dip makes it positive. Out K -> 0.4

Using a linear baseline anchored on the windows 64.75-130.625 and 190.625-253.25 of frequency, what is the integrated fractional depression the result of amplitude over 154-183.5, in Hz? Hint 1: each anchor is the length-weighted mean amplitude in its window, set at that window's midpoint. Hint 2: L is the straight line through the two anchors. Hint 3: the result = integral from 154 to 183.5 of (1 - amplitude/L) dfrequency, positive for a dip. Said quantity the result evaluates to -3.4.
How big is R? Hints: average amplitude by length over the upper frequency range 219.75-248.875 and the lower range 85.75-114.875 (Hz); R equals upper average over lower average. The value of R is 0.85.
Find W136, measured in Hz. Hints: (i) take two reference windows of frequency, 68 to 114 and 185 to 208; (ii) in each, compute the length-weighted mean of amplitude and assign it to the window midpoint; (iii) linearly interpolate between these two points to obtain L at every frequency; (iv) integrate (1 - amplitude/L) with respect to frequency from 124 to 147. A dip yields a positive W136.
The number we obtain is 3.1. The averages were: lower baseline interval 3.55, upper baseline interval 3.42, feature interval 3.03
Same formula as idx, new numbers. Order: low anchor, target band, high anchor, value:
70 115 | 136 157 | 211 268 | -0.8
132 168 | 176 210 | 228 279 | -1.0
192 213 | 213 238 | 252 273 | 1.8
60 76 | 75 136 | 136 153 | 3.8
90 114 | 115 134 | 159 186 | 4.3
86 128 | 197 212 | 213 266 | -1.3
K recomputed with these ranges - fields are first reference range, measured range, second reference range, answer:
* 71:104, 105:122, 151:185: 1.1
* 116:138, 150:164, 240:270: -3.5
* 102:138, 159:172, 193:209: -1.6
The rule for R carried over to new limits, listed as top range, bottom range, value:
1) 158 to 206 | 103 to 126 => 1.11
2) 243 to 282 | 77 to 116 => 0.89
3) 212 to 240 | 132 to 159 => 0.89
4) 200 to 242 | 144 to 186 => 0.88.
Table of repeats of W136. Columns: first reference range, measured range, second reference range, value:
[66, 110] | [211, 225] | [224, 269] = -0.3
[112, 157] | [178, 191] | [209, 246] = -1.2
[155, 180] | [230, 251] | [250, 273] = 2.2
